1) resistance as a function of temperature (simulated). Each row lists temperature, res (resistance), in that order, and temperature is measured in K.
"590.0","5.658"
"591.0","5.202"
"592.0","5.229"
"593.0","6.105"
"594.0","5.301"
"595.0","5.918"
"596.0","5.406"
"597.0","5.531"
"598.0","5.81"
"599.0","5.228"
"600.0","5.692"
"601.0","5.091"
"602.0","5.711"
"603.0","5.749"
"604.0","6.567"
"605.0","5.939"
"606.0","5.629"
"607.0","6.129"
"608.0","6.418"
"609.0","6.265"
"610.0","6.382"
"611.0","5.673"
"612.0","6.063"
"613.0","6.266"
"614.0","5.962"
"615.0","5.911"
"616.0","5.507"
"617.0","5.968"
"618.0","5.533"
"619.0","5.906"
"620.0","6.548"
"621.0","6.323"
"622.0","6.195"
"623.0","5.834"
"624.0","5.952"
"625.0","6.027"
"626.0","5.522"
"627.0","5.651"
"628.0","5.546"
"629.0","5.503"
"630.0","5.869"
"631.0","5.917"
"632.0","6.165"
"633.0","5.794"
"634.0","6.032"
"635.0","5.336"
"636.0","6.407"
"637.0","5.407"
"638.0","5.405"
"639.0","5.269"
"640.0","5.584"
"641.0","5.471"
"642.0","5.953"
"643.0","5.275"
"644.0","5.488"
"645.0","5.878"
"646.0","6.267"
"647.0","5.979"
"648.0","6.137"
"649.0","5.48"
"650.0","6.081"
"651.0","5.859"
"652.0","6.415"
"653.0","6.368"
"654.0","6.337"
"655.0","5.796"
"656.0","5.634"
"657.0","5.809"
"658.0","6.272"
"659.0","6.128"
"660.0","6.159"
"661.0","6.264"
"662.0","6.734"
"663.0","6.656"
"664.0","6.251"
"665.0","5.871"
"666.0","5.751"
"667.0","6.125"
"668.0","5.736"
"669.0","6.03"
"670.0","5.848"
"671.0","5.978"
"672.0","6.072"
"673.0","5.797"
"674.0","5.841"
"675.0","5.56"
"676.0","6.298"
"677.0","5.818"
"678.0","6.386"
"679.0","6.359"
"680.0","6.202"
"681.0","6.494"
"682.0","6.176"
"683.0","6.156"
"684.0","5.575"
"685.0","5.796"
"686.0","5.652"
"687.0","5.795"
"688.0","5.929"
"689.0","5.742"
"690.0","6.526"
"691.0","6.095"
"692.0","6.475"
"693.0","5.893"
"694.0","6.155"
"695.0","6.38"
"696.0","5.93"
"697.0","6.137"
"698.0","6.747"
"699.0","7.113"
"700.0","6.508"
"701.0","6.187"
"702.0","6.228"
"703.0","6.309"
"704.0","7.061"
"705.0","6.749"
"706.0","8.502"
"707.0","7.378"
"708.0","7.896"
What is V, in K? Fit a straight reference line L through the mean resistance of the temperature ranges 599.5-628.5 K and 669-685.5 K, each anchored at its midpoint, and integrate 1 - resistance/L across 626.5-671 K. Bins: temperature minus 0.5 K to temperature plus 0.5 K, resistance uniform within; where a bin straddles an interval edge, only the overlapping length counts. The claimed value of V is 0.5 K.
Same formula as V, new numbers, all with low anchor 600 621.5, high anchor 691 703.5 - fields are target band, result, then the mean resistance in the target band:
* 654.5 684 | 0.69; 6.07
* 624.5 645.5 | 1.32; 5.69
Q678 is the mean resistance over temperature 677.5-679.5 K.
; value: 6.37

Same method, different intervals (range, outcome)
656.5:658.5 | 6.04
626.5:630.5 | 5.64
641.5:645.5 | 5.65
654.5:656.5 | 5.71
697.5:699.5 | 6.93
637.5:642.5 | 5.54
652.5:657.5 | 5.99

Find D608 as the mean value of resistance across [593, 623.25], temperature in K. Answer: 5.89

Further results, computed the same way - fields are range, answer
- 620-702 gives 6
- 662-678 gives 6.01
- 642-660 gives 5.96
